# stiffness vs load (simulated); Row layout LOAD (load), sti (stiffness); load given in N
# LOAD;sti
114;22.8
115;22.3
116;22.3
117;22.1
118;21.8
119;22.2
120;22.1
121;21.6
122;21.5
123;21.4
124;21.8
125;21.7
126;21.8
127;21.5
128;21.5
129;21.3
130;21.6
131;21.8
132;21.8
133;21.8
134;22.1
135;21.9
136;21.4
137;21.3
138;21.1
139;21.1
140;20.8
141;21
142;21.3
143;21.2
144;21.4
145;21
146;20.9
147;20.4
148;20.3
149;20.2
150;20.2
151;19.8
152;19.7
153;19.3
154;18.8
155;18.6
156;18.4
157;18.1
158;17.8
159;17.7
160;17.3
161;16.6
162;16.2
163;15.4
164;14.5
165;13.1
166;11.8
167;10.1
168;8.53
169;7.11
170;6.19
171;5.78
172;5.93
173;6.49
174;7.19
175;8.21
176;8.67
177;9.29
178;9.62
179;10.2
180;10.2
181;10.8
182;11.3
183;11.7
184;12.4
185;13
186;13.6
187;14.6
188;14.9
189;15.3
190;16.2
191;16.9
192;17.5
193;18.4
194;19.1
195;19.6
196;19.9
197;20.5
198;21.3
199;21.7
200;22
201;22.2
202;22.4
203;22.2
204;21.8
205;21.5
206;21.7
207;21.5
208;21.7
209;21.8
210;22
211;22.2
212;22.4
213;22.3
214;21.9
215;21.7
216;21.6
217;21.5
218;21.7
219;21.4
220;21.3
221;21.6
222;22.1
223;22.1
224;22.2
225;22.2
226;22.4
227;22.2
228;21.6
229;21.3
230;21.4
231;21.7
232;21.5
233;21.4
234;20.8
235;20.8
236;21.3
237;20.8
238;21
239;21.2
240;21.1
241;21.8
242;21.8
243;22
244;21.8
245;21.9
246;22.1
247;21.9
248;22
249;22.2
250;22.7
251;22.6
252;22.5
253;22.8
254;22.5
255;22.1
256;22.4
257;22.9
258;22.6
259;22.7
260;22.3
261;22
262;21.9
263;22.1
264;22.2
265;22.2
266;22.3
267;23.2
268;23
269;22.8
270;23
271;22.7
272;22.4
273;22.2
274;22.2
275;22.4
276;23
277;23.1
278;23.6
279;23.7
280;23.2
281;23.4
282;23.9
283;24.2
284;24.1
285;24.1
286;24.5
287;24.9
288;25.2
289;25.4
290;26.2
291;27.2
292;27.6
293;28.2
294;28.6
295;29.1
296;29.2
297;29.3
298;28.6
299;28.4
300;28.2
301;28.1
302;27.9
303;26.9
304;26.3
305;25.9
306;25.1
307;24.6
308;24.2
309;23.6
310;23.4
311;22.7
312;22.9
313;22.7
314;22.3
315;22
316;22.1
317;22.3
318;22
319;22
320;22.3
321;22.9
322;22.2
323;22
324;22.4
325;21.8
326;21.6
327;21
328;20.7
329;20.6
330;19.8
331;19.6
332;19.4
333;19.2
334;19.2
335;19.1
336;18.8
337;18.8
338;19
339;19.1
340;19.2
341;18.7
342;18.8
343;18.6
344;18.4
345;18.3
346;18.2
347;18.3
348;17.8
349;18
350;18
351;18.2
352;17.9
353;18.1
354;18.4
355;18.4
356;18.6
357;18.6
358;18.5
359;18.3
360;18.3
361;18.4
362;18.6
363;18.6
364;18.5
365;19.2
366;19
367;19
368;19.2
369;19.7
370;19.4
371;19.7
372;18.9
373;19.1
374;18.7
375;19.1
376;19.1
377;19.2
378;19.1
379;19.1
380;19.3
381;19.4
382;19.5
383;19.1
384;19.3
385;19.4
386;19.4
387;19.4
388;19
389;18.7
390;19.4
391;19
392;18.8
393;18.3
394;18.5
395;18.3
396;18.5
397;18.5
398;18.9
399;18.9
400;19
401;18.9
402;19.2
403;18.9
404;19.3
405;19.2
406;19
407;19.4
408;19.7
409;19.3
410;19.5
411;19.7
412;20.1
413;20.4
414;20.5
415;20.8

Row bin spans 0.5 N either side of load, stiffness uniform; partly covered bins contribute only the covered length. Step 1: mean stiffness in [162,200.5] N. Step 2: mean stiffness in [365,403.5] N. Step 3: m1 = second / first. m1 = 1.45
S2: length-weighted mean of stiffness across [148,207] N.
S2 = 15.4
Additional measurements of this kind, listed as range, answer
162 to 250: 18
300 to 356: 21.1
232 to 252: 21.7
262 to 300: 24.6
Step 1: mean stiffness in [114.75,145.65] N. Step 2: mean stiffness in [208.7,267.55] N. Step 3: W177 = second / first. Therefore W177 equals 1.02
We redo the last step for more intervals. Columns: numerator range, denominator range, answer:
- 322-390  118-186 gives 1.14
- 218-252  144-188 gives 1.55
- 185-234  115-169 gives 1.05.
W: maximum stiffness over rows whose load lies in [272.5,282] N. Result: 23.9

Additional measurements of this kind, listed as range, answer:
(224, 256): 22.8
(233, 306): 29.3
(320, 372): 22.9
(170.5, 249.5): 22.4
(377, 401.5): 19.5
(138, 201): 22.2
